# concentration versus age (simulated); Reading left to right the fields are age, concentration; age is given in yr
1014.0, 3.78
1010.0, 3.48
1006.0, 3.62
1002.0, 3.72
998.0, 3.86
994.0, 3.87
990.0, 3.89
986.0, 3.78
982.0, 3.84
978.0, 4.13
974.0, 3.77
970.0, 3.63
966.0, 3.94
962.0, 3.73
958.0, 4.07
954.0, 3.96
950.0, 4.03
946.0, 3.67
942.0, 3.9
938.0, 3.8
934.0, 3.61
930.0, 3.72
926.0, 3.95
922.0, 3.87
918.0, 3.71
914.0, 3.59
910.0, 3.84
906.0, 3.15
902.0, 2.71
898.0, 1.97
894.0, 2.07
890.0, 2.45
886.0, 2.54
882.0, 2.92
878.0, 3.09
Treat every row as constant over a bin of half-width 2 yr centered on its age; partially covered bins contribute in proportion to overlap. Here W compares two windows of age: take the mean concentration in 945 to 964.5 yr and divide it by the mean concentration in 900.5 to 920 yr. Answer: 1.14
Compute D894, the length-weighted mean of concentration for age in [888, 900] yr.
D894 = 2.16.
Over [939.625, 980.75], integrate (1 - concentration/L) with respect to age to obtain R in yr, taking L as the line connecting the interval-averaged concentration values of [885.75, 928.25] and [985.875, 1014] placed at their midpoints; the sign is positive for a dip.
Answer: -4.9 yr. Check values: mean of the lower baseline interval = 3.1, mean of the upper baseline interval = 3.75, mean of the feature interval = 3.88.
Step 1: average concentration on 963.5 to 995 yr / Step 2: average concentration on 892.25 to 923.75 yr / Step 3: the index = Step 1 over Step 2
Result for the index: 1.24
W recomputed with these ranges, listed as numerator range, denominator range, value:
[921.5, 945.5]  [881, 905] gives 1.55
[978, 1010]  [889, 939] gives 1.16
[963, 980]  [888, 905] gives 1.64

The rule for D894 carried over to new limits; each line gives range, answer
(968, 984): 3.84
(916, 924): 3.79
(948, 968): 3.95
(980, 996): 3.84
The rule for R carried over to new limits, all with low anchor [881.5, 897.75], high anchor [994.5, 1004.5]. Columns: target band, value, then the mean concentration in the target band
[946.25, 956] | -2.3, 3.94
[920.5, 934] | -4.4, 3.81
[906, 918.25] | -4.3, 3.62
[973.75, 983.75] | -1.2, 3.94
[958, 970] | -1.8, 3.84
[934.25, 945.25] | -2.7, 3.79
